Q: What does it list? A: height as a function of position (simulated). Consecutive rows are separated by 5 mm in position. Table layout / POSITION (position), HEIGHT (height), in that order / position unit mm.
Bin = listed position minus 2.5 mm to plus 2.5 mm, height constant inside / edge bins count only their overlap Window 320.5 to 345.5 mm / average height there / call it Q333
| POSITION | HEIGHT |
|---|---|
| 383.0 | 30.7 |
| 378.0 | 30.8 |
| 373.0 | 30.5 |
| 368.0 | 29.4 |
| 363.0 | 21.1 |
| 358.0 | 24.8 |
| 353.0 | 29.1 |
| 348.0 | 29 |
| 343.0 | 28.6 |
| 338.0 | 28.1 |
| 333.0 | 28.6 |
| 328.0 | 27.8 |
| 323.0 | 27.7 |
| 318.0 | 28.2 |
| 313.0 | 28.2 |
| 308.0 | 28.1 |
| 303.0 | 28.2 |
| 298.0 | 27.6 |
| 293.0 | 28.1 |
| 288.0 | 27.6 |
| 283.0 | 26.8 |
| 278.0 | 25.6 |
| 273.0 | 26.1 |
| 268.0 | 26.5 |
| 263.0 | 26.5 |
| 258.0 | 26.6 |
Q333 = 28.2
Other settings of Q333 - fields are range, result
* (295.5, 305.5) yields 27.9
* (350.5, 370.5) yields 26.1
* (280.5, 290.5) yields 27.2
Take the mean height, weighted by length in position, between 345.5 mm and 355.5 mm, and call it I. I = 29.1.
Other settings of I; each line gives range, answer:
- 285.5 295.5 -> 27.9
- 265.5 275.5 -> 26.3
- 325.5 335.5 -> 28.2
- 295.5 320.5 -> 28.1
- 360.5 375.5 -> 27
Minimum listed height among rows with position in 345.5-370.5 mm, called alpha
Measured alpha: 21.1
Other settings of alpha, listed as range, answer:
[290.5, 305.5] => 27.6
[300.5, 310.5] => 28.1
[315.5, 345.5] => 27.7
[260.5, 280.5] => 25.6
